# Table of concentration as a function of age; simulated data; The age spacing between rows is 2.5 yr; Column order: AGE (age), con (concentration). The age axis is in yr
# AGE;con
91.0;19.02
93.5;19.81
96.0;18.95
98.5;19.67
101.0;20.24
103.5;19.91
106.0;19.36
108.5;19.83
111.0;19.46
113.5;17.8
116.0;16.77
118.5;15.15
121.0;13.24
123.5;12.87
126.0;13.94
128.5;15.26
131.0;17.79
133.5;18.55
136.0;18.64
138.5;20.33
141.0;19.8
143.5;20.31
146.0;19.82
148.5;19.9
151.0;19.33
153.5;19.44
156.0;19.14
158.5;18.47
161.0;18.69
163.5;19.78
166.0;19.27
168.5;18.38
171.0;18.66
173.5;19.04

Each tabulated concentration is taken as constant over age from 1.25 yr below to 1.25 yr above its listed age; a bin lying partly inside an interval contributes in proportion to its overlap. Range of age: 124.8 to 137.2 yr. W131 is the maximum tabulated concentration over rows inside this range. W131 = 18.64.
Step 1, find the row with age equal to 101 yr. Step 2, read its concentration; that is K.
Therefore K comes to 20.24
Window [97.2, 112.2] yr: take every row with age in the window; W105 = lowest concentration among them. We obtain 19.36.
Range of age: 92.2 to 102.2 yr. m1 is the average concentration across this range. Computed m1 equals 19.7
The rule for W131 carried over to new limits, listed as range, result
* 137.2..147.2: 20.33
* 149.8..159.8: 19.44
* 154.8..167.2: 19.78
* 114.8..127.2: 16.77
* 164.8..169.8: 19.27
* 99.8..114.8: 20.24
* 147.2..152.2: 19.9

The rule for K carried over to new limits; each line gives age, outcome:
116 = 16.77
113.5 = 17.8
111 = 19.46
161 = 18.69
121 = 13.24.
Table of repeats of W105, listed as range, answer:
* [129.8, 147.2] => 17.79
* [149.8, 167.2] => 18.47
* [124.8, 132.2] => 13.94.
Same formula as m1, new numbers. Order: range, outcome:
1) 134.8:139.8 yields 19.5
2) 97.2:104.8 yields 19.9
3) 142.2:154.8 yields 19.8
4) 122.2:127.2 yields 13.4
